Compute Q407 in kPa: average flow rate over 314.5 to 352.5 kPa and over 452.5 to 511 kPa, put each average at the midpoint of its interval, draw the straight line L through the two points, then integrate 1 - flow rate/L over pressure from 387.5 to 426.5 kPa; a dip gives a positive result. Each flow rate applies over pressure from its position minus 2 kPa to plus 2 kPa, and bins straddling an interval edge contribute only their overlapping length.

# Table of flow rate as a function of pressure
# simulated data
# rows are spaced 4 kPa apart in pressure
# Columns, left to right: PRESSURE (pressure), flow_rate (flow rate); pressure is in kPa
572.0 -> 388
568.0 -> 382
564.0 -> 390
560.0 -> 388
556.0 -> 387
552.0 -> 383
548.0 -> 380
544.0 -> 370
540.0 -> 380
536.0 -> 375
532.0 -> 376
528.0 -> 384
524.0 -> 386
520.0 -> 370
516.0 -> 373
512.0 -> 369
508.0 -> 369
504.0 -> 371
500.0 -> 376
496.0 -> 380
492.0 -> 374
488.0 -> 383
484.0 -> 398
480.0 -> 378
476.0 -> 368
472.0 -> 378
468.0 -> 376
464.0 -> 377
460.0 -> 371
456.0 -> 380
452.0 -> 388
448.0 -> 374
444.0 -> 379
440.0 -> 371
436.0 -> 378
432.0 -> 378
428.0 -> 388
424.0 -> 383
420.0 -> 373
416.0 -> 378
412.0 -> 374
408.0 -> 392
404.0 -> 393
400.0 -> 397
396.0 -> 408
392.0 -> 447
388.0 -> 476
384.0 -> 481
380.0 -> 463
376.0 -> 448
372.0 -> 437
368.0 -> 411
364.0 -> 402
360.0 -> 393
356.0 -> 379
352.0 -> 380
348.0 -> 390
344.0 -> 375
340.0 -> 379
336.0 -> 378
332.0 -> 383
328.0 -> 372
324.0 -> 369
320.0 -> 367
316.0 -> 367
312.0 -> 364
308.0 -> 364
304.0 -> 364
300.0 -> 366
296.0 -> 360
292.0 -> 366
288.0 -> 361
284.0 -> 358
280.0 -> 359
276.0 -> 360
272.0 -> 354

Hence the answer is -2.3 kPa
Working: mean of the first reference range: 376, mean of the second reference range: 377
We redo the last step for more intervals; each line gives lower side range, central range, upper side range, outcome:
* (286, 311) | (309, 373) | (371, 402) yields 3.1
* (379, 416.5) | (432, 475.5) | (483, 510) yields 2.2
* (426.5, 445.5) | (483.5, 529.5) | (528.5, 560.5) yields 0.3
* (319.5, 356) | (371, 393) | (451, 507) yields -4.8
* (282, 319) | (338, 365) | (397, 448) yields -1.0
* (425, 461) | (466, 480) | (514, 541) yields 0.1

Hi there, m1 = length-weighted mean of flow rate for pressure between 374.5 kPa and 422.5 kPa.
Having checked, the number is 418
